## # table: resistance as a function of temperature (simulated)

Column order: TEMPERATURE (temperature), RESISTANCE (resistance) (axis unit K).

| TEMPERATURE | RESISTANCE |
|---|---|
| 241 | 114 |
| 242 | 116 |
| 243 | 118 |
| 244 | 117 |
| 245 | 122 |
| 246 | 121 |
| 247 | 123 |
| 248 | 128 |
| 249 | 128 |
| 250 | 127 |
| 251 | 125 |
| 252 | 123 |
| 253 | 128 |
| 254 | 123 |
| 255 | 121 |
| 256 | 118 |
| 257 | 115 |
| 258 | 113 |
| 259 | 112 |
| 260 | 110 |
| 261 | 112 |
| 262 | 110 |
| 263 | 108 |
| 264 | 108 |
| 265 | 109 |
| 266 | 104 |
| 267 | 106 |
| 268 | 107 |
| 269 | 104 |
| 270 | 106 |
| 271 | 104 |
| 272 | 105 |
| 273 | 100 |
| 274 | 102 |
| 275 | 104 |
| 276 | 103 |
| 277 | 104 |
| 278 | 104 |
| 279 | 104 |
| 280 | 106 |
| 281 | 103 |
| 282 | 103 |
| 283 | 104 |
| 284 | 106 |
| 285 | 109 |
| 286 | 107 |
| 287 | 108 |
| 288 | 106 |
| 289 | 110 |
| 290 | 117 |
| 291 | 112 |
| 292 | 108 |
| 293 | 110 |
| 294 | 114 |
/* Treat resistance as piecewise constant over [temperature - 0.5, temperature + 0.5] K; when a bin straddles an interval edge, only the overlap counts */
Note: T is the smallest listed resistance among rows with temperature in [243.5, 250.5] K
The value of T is 117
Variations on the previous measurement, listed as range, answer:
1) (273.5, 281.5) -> 102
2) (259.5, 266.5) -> 104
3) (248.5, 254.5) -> 123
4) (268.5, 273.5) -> 100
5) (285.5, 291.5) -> 106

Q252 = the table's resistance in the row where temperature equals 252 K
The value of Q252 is 123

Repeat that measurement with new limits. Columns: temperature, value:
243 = 118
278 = 104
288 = 106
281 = 103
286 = 107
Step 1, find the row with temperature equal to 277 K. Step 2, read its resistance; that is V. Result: 104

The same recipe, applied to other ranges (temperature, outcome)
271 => 104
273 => 100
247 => 123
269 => 104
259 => 112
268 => 107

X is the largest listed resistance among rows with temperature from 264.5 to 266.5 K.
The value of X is 109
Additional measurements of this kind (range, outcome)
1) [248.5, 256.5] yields 128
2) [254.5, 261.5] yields 121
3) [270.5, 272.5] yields 105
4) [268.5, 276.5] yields 106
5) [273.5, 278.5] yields 104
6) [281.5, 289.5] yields 110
